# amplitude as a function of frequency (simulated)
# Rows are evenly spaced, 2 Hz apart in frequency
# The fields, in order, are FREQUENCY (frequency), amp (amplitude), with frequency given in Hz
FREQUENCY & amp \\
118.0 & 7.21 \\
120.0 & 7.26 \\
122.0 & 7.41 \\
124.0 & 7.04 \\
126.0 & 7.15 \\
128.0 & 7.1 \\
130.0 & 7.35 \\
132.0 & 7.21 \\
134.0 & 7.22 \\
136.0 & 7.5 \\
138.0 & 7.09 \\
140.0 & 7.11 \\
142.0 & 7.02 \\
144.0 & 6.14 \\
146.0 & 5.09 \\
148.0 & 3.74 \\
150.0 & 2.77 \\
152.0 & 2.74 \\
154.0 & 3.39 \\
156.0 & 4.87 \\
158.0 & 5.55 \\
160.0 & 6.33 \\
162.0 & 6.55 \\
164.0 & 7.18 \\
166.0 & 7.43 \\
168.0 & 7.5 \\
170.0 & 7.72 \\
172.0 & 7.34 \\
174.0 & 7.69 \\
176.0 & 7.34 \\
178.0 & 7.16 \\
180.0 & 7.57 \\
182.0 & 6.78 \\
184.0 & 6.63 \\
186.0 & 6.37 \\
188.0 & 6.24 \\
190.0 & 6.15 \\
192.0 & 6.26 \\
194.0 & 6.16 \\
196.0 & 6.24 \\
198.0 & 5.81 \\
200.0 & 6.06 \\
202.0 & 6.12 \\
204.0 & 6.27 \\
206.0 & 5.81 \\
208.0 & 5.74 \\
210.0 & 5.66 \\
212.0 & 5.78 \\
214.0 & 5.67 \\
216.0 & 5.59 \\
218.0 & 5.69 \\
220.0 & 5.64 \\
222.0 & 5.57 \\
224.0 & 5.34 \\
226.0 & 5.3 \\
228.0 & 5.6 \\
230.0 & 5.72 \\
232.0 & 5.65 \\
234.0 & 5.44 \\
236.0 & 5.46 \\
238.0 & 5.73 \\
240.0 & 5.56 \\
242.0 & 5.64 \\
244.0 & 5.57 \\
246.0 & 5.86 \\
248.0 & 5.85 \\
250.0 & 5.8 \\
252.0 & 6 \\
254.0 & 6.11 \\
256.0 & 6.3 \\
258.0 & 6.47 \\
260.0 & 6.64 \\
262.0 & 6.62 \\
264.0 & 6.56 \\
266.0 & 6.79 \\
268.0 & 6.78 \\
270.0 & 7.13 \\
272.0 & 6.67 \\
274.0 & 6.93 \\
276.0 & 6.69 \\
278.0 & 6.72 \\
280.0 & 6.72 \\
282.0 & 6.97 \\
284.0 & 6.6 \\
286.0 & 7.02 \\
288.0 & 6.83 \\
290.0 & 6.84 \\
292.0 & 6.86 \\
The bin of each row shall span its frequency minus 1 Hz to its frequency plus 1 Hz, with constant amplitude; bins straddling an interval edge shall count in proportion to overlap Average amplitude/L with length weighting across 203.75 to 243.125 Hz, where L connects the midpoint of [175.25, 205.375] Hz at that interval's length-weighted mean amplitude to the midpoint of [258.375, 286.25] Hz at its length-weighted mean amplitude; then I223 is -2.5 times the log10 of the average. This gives 0.17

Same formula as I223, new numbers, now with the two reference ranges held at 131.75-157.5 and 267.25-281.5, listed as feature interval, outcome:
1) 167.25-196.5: -0.18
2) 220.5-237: 0.15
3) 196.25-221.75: 0.06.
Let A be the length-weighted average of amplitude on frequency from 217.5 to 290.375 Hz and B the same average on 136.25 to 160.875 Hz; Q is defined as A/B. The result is 1.2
